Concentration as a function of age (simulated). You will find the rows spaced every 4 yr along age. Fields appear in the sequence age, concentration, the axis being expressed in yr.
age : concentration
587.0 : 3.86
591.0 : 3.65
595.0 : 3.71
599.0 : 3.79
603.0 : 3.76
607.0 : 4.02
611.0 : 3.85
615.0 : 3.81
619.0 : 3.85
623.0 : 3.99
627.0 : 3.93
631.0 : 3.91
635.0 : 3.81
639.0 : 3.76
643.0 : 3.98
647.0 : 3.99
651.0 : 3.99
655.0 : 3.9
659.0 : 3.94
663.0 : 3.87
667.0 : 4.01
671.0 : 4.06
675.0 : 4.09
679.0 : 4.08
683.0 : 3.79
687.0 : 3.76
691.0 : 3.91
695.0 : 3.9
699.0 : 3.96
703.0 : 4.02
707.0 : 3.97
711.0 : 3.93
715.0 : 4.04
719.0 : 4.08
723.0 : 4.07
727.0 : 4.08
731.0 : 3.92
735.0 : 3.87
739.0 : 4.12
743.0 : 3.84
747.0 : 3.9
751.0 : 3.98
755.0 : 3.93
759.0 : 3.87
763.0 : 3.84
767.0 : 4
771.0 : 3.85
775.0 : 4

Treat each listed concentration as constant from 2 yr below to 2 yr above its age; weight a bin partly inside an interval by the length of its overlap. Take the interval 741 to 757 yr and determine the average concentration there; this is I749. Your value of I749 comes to 3.91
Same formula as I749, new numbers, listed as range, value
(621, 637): 3.91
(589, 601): 3.72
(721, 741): 4.01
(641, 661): 3.96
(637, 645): 3.87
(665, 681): 4.06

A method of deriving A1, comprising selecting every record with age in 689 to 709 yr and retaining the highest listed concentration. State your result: 4.02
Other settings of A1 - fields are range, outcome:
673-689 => 4.09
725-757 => 4.12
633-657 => 3.99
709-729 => 4.08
